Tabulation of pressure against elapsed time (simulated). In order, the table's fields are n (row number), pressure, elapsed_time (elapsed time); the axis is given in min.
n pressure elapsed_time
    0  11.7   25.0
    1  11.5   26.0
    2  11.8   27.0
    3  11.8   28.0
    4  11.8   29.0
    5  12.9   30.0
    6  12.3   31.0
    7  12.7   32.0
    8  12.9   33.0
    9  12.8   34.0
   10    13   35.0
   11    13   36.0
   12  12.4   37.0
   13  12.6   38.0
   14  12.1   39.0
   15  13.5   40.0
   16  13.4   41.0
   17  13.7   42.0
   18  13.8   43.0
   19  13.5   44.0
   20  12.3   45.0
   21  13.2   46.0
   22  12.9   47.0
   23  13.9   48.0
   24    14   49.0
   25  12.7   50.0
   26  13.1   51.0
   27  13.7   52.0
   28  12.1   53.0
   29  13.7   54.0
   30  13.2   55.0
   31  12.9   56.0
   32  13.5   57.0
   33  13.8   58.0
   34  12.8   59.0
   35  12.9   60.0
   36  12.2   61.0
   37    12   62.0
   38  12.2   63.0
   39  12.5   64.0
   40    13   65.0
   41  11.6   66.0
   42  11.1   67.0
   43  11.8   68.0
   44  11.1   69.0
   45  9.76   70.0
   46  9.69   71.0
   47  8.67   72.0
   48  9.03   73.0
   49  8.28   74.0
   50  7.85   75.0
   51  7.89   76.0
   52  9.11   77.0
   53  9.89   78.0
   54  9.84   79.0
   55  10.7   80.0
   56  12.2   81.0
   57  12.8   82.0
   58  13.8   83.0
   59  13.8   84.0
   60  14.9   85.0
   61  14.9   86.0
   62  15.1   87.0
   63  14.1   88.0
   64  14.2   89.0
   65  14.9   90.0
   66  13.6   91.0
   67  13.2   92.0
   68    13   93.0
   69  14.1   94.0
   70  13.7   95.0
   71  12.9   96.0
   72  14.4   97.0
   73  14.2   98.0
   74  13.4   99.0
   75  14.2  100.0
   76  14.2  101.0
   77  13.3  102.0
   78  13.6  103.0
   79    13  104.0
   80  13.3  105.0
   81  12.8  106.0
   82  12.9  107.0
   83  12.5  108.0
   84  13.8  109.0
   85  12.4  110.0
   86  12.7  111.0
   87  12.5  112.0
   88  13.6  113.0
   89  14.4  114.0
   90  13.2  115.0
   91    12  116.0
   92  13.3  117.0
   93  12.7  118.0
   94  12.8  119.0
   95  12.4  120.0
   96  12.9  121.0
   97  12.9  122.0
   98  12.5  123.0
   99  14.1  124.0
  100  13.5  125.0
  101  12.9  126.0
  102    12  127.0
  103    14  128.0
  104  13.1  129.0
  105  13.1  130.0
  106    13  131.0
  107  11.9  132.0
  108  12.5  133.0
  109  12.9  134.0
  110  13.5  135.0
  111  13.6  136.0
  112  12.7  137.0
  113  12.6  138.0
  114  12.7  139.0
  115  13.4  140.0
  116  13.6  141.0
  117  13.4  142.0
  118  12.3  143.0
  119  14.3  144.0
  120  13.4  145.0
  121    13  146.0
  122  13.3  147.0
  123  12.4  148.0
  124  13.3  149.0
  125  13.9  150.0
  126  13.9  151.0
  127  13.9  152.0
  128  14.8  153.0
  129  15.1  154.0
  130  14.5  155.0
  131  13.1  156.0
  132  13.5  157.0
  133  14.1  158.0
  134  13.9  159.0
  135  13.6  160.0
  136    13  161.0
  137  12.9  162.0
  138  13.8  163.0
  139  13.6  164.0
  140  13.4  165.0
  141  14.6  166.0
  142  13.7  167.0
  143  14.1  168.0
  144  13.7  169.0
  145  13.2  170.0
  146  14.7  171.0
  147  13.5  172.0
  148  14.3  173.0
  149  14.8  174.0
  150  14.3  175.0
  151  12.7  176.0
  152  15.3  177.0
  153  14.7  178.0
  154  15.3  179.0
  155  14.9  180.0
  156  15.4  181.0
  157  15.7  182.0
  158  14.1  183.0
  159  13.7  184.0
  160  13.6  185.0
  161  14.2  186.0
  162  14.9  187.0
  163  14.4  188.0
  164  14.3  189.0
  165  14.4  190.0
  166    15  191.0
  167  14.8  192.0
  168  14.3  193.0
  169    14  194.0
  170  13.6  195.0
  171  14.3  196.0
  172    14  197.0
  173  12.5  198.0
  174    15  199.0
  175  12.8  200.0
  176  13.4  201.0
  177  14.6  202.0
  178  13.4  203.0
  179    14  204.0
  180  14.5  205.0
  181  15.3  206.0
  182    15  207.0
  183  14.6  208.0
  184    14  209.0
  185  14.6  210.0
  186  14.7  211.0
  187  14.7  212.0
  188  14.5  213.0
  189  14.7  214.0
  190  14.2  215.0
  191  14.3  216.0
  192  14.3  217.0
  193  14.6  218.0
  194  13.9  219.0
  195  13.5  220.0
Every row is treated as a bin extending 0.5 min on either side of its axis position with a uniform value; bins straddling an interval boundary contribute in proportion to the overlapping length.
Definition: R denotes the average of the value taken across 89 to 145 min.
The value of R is 13.2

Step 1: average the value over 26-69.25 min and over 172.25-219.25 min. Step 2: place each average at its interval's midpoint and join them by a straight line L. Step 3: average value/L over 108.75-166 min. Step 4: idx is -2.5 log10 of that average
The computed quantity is 0.04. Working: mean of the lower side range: 12.7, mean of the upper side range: 14.4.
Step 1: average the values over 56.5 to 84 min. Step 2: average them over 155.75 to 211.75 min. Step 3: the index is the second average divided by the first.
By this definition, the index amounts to 1.27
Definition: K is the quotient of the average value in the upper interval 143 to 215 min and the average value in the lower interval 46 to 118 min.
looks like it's 1.12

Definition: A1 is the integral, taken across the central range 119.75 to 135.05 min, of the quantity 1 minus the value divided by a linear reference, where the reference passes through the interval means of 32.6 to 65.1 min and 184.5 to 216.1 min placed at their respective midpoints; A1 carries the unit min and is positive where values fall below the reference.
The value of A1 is 0.8 min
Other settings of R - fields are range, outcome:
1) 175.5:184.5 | 14.6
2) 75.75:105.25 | 13.1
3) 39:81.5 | 11.9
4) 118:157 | 13.2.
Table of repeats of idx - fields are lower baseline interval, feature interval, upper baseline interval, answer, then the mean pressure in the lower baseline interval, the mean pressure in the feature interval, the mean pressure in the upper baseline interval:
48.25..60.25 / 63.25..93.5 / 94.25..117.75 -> 0.13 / 13.2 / 11.7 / 13.3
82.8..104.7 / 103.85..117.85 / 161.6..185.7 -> 0.08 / 13.9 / 13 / 14.2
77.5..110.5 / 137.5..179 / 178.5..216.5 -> 0.02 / 13.3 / 13.7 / 14.4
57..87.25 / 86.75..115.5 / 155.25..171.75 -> -0.11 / 11.5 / 13.5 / 13.7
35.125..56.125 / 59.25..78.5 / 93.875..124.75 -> 0.24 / 13.1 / 10.6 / 13.2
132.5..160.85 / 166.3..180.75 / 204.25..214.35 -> -0.02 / 13.5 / 14.3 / 14.6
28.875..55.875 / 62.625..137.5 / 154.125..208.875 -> 0.08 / 13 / 12.6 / 14.1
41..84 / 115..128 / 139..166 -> 0.01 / 11.9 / 12.9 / 13.6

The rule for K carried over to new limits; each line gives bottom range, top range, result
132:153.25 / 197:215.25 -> 1.07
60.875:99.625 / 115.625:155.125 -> 1.09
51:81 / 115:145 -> 1.15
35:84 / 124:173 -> 1.12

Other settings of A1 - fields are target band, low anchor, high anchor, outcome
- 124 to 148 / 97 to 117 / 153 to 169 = 0.9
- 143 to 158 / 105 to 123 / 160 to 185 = 0.0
